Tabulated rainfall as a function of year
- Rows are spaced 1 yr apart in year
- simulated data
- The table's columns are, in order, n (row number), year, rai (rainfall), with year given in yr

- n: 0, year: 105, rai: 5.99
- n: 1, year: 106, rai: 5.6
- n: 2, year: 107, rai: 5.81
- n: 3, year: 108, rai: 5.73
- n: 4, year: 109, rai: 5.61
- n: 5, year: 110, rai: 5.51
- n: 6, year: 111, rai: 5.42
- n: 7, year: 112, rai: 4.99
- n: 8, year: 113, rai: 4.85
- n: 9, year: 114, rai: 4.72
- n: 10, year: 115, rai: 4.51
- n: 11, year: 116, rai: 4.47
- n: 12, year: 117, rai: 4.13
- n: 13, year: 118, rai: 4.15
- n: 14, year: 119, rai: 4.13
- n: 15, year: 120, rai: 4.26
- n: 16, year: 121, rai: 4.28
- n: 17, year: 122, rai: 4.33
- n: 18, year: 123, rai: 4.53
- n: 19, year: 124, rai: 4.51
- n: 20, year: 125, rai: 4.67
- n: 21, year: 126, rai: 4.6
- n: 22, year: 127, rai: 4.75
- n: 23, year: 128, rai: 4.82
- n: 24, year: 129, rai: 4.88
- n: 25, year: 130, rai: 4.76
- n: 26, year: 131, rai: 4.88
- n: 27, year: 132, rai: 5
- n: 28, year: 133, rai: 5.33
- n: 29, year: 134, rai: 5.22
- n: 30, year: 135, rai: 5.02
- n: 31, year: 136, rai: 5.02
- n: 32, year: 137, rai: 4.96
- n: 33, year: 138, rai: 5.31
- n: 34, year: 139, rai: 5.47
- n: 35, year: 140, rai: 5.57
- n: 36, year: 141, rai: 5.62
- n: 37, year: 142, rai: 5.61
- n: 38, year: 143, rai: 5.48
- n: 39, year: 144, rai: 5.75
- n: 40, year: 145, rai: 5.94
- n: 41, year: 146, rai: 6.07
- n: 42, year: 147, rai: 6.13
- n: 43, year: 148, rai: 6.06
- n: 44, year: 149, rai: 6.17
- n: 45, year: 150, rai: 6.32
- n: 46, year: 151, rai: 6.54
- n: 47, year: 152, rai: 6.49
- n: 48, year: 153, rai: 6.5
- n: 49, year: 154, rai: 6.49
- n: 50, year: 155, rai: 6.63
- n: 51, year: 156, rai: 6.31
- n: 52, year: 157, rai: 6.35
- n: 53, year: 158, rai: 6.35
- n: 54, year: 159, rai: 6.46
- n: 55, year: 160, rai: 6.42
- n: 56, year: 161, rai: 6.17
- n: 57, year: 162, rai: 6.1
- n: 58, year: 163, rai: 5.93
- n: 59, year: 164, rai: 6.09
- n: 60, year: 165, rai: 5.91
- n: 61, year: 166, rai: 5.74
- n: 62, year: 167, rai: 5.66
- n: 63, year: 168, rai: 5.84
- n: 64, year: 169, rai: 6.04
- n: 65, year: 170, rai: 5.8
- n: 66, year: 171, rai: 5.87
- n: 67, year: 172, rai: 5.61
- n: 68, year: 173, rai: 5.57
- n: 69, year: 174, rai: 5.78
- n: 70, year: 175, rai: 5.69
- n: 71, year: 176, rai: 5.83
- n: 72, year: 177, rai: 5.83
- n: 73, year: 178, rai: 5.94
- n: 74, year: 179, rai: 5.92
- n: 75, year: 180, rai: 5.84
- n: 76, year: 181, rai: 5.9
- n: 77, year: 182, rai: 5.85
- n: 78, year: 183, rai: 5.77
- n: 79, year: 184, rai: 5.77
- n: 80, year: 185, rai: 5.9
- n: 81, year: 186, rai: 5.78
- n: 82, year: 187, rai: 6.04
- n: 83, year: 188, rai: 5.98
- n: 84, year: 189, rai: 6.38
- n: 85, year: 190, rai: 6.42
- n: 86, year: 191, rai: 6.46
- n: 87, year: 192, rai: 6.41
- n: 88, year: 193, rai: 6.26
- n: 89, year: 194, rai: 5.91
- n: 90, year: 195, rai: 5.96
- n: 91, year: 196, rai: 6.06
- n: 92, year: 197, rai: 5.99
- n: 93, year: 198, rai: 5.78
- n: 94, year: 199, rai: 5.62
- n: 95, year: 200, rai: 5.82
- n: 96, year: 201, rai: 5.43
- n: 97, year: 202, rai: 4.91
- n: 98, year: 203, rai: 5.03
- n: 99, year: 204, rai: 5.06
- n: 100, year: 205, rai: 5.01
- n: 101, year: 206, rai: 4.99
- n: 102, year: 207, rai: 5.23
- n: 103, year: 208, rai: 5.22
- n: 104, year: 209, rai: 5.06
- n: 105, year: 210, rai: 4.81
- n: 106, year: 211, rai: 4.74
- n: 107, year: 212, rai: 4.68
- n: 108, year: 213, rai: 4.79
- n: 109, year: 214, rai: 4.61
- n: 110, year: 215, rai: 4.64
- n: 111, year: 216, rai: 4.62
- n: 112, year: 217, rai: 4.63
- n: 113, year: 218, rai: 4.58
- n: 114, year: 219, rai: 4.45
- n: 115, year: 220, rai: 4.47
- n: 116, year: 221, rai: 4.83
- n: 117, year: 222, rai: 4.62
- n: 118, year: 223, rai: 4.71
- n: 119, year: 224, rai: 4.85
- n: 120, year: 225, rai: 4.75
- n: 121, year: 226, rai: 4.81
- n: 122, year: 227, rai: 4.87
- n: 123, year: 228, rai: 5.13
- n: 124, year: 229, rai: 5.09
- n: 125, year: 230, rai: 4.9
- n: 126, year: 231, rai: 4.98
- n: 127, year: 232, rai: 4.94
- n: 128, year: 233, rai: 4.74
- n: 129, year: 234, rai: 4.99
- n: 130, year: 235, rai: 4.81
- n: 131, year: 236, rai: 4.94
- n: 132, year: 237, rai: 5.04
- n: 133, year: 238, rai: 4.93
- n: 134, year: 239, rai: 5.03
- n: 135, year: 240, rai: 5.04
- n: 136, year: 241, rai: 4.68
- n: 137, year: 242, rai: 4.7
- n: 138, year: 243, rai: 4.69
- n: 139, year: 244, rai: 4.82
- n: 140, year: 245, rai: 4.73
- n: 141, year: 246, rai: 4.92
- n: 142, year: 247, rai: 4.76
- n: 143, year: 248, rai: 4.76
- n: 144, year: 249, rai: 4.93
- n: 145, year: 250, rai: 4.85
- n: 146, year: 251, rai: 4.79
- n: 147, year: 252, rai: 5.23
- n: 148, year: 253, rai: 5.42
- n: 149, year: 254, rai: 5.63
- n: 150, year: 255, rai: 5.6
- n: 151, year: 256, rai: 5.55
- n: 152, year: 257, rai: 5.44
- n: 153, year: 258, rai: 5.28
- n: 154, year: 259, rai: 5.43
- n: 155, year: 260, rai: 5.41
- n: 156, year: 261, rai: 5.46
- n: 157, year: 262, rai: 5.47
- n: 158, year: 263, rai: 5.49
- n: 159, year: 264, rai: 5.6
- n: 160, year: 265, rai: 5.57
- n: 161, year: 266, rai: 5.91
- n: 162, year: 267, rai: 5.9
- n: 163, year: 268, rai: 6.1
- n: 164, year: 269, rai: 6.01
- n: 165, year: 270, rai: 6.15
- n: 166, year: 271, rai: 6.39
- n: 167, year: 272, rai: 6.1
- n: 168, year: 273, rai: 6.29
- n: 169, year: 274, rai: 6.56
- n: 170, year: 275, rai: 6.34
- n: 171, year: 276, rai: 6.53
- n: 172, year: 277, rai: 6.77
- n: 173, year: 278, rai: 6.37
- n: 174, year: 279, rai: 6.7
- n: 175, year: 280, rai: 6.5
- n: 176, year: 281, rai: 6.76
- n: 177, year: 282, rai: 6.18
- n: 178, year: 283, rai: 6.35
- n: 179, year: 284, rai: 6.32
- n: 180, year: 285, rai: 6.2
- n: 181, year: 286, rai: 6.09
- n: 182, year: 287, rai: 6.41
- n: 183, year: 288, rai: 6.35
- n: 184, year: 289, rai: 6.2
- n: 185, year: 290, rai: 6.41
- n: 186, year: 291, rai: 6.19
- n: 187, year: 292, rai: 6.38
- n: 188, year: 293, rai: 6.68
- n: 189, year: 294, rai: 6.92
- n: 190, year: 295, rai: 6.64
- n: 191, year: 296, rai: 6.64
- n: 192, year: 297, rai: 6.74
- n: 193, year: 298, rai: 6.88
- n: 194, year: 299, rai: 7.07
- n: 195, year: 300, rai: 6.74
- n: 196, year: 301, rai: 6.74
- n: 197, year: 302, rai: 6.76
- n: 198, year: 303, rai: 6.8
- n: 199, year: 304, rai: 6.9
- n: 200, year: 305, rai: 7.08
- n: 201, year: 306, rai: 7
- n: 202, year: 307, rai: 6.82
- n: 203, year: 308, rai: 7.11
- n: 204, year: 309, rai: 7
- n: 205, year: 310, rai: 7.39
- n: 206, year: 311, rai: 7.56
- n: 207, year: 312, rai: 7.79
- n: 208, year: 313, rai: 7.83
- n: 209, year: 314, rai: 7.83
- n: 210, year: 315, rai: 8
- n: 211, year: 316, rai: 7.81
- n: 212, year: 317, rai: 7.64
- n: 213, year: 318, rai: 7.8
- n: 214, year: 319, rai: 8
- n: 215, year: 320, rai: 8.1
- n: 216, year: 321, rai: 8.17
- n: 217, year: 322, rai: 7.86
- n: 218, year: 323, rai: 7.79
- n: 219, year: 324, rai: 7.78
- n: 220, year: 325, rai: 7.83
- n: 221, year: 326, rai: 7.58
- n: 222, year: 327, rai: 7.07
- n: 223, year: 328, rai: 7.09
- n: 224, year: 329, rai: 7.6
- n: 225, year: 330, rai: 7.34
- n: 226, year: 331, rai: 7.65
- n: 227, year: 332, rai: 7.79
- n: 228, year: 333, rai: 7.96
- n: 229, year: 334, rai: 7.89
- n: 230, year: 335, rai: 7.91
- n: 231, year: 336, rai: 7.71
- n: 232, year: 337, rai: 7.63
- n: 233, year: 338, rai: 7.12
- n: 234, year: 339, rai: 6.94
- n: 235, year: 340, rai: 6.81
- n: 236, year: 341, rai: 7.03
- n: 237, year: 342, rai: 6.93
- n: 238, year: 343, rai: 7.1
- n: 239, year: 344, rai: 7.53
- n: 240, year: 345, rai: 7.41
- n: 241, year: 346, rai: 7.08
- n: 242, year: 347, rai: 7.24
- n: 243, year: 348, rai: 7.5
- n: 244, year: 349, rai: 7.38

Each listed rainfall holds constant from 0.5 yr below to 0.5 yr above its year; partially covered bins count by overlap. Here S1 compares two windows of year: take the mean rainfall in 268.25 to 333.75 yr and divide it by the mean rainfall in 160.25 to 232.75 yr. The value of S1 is 1.28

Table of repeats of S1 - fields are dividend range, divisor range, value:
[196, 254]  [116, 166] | 0.91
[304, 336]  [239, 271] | 1.43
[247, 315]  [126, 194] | 1.08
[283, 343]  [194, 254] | 1.44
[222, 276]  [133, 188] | 0.90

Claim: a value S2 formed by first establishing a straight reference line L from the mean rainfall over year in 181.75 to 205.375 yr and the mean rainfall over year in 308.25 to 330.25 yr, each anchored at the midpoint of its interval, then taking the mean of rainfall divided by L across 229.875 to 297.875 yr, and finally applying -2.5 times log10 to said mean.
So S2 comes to 0.20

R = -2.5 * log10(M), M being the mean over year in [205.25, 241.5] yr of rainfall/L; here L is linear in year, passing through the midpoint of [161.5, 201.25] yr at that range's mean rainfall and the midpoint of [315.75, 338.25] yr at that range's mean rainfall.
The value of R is 0.308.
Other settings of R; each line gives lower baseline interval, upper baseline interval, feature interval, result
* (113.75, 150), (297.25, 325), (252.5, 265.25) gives 0.22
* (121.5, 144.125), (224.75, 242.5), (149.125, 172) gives -0.23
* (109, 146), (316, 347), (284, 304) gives 0.08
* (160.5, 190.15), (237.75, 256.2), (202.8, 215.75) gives 0.12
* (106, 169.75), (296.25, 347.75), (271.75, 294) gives 0.09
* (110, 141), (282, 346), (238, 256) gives 0.26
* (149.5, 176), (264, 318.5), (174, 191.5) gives 0.04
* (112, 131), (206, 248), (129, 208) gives -0.24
